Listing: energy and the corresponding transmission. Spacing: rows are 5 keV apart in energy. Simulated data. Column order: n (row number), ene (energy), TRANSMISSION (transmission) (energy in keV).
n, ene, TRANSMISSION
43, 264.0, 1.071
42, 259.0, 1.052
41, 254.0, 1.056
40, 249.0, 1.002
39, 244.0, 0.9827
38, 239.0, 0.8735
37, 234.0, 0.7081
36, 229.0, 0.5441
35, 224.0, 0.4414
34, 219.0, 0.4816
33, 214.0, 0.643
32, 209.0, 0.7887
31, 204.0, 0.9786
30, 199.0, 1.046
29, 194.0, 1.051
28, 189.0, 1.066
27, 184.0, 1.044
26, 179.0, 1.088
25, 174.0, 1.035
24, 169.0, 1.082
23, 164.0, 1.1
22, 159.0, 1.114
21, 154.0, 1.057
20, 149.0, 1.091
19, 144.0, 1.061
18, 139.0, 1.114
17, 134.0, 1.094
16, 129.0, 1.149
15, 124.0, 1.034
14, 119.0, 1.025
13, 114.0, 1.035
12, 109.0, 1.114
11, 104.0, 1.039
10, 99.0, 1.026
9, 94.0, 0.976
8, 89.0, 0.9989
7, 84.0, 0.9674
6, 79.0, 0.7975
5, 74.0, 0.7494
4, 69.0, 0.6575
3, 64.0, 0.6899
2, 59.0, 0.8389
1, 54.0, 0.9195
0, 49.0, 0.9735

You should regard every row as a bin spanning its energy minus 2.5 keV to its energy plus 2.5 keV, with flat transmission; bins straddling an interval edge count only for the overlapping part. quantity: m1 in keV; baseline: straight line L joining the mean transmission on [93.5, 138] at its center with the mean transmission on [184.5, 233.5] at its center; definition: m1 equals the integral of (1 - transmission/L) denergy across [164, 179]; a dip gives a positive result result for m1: -2.87 keV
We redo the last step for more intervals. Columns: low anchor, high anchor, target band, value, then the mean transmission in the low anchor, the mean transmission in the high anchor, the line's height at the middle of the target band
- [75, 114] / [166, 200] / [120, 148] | -1.9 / 0.982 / 1.06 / 1.02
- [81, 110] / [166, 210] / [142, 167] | -1.5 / 1.01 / 1.03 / 1.02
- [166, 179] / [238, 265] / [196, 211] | 1.4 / 1.07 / 1.01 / 1.04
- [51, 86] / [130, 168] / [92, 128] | -3.4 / 0.803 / 1.09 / 0.952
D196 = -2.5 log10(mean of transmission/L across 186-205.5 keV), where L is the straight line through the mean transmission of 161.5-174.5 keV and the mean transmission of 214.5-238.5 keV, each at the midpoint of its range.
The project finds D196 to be -0.231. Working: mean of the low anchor 1.08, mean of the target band 1.04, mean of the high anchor 0.58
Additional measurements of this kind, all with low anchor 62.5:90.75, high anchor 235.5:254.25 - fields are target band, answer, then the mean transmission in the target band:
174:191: -0.18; 1.06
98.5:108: -0.25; 1.05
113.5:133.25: -0.25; 1.07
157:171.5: -0.23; 1.1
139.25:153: -0.24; 1.08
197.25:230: 0.30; 0.703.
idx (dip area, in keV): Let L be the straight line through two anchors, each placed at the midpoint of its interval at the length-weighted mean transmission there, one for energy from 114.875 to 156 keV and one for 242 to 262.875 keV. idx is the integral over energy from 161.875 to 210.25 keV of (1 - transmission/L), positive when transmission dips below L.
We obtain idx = 1.01 keV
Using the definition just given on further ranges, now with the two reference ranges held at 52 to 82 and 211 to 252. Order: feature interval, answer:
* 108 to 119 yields -4.3 keV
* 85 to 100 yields -4.5 keV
